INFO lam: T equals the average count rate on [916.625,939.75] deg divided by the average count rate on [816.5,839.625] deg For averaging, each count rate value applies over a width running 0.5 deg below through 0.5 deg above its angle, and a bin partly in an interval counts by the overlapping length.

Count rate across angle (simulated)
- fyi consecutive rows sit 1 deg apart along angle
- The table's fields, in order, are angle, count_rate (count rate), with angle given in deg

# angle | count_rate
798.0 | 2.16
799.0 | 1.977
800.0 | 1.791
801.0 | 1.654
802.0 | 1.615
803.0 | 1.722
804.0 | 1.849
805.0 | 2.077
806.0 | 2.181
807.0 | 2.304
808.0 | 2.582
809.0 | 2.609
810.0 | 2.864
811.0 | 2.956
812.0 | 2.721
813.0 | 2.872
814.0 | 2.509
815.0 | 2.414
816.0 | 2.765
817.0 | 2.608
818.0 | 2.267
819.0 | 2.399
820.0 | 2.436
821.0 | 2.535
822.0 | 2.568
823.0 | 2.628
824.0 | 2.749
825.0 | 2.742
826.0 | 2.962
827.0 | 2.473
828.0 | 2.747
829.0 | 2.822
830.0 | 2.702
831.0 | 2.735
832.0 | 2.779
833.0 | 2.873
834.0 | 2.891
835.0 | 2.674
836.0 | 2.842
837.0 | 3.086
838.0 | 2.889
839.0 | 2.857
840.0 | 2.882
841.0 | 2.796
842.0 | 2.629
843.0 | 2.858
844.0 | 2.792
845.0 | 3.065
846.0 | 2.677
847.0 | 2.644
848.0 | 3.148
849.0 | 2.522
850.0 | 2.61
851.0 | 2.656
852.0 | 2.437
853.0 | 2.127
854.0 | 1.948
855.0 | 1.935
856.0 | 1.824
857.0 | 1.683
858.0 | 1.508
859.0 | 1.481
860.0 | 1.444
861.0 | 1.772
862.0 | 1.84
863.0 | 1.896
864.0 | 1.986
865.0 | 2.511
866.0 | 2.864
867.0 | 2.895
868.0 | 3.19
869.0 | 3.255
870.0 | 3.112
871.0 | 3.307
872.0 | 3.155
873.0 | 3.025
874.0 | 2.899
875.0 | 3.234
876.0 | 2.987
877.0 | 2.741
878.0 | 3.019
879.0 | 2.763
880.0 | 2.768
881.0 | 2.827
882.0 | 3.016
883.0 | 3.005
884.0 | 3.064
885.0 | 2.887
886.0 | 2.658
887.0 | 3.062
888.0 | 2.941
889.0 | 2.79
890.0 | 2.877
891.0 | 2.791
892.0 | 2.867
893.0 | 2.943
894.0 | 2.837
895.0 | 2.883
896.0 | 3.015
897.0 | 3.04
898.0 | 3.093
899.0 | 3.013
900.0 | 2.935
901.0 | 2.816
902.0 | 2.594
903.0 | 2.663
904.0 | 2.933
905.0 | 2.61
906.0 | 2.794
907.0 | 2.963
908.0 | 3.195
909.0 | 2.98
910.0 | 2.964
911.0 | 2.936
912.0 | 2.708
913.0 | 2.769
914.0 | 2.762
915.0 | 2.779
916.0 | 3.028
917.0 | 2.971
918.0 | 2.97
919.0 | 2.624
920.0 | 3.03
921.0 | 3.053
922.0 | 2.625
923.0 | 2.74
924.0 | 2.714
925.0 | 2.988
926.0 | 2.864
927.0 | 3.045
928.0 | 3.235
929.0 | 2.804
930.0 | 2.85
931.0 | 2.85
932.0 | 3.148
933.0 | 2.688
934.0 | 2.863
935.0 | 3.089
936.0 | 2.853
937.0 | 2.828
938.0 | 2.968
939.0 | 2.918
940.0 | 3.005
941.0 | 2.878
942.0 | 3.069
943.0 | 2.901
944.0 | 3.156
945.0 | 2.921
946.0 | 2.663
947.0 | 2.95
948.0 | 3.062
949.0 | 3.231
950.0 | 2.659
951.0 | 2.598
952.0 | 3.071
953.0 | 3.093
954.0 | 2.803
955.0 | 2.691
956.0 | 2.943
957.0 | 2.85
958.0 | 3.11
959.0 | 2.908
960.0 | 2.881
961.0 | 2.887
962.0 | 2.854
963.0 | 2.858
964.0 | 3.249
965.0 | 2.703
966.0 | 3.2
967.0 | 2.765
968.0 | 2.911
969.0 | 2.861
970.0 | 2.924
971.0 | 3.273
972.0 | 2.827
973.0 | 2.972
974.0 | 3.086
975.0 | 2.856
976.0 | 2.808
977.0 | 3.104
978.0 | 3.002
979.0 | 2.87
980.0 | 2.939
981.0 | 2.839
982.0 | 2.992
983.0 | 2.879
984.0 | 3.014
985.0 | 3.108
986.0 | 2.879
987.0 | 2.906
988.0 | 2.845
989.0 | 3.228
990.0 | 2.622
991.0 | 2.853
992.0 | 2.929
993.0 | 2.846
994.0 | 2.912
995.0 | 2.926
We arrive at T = 1.07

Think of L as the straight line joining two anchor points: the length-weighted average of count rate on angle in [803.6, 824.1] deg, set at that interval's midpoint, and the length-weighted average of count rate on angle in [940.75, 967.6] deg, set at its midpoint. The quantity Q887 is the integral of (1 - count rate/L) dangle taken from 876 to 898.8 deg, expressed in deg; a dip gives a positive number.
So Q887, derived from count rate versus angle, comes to -1.5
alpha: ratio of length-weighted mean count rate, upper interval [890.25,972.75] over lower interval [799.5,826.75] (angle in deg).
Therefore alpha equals 1.20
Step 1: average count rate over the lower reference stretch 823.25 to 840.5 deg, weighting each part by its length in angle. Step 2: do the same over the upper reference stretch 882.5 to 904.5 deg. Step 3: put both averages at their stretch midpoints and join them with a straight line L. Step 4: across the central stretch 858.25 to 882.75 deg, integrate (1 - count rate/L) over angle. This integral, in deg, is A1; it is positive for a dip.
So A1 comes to 1.8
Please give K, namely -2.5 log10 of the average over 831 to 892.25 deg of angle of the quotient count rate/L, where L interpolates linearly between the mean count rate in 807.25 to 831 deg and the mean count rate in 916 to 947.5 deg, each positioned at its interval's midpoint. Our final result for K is 0.03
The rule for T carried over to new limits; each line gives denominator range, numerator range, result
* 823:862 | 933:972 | 1.16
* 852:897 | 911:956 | 1.10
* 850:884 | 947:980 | 1.16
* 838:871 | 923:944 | 1.19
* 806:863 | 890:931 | 1.14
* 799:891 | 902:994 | 1.12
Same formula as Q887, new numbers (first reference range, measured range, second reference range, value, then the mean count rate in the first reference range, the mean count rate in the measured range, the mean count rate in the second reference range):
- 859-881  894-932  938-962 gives -1.12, 2.67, 2.89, 2.92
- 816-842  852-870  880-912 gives 4.12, 2.72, 2.16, 2.9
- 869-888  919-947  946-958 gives 0.11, 2.98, 2.91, 2.9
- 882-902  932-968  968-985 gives 0.26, 2.92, 2.92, 2.96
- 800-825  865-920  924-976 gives -4.28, 2.41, 2.92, 2.93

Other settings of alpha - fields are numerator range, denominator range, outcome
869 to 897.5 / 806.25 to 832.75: 1.12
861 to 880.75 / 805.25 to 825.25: 1.08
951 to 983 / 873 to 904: 1.01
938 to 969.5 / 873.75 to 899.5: 1.00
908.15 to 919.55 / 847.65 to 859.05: 1.32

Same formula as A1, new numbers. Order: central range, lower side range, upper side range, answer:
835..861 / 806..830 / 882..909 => 2.7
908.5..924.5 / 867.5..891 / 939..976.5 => 0.6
